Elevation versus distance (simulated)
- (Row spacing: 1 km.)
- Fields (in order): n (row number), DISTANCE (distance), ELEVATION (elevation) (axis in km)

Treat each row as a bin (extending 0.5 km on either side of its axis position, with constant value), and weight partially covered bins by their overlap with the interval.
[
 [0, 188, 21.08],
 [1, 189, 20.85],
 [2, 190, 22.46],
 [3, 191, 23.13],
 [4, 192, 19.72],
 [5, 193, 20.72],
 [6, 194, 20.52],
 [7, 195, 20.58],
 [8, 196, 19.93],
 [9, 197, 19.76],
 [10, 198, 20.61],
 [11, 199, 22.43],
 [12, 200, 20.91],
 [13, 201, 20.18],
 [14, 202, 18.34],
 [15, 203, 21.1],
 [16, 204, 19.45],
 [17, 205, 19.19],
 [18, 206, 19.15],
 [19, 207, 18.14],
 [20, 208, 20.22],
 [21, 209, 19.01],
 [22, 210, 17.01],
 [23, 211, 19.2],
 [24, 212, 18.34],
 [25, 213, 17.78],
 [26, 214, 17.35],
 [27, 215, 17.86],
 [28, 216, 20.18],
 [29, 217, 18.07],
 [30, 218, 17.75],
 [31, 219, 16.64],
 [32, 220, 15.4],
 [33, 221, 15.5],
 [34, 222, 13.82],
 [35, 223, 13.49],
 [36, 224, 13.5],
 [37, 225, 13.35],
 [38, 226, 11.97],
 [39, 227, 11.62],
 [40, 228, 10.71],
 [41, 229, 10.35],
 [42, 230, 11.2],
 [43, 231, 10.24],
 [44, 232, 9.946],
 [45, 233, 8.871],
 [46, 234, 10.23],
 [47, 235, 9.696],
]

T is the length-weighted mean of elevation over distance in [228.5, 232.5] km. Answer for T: 10.4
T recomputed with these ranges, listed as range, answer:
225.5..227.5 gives 11.8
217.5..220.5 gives 16.6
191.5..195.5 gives 20.4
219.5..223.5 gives 14.6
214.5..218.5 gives 18.5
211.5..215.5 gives 17.8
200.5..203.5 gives 19.9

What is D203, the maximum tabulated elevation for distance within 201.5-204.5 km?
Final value 21.1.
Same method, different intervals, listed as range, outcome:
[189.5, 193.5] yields 23.13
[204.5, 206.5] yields 19.19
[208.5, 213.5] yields 19.2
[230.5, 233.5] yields 10.24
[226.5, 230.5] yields 11.62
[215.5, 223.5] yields 20.18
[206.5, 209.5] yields 20.22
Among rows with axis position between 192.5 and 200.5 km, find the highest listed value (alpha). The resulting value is 22.43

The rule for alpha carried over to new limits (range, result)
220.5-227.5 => 15.5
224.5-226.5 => 13.35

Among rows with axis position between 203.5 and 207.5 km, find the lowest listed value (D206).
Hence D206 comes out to 18.14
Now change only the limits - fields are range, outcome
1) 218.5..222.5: 13.82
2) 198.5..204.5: 18.34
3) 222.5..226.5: 11.97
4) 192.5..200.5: 19.76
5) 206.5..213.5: 17.01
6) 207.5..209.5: 19.01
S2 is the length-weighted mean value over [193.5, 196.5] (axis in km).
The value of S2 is 20.3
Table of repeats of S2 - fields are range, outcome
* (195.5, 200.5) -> 20.7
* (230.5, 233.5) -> 9.69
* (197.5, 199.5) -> 21.5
